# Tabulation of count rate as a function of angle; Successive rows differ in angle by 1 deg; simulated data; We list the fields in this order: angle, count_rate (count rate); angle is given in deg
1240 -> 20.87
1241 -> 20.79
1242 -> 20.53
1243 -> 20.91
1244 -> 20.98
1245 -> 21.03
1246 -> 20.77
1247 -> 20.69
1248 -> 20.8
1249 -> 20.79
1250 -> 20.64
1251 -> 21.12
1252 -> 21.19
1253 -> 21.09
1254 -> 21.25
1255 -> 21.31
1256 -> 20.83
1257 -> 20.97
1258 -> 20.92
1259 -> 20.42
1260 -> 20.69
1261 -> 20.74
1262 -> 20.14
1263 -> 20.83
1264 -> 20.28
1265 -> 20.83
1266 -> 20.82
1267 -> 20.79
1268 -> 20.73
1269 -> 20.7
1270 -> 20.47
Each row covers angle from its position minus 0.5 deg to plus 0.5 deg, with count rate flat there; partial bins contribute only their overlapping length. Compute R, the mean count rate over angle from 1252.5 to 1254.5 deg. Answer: 21.2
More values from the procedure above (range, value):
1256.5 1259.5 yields 20.8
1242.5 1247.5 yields 20.9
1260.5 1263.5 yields 20.6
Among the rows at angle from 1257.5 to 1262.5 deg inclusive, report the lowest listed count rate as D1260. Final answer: 20.14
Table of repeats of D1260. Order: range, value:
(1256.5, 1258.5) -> 20.92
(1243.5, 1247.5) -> 20.69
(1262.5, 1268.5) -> 20.28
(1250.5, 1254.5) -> 21.09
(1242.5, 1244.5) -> 20.91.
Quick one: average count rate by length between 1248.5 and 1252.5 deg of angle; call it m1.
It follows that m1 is 20.9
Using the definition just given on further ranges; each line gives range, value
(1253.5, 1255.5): 21.3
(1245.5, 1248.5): 20.8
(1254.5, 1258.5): 21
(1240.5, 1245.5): 20.8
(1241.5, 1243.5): 20.7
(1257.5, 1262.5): 20.6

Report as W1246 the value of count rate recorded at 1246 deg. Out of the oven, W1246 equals 20.77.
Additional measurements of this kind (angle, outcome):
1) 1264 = 20.28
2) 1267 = 20.79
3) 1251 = 21.12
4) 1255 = 21.31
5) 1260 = 20.69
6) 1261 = 20.74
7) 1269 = 20.7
